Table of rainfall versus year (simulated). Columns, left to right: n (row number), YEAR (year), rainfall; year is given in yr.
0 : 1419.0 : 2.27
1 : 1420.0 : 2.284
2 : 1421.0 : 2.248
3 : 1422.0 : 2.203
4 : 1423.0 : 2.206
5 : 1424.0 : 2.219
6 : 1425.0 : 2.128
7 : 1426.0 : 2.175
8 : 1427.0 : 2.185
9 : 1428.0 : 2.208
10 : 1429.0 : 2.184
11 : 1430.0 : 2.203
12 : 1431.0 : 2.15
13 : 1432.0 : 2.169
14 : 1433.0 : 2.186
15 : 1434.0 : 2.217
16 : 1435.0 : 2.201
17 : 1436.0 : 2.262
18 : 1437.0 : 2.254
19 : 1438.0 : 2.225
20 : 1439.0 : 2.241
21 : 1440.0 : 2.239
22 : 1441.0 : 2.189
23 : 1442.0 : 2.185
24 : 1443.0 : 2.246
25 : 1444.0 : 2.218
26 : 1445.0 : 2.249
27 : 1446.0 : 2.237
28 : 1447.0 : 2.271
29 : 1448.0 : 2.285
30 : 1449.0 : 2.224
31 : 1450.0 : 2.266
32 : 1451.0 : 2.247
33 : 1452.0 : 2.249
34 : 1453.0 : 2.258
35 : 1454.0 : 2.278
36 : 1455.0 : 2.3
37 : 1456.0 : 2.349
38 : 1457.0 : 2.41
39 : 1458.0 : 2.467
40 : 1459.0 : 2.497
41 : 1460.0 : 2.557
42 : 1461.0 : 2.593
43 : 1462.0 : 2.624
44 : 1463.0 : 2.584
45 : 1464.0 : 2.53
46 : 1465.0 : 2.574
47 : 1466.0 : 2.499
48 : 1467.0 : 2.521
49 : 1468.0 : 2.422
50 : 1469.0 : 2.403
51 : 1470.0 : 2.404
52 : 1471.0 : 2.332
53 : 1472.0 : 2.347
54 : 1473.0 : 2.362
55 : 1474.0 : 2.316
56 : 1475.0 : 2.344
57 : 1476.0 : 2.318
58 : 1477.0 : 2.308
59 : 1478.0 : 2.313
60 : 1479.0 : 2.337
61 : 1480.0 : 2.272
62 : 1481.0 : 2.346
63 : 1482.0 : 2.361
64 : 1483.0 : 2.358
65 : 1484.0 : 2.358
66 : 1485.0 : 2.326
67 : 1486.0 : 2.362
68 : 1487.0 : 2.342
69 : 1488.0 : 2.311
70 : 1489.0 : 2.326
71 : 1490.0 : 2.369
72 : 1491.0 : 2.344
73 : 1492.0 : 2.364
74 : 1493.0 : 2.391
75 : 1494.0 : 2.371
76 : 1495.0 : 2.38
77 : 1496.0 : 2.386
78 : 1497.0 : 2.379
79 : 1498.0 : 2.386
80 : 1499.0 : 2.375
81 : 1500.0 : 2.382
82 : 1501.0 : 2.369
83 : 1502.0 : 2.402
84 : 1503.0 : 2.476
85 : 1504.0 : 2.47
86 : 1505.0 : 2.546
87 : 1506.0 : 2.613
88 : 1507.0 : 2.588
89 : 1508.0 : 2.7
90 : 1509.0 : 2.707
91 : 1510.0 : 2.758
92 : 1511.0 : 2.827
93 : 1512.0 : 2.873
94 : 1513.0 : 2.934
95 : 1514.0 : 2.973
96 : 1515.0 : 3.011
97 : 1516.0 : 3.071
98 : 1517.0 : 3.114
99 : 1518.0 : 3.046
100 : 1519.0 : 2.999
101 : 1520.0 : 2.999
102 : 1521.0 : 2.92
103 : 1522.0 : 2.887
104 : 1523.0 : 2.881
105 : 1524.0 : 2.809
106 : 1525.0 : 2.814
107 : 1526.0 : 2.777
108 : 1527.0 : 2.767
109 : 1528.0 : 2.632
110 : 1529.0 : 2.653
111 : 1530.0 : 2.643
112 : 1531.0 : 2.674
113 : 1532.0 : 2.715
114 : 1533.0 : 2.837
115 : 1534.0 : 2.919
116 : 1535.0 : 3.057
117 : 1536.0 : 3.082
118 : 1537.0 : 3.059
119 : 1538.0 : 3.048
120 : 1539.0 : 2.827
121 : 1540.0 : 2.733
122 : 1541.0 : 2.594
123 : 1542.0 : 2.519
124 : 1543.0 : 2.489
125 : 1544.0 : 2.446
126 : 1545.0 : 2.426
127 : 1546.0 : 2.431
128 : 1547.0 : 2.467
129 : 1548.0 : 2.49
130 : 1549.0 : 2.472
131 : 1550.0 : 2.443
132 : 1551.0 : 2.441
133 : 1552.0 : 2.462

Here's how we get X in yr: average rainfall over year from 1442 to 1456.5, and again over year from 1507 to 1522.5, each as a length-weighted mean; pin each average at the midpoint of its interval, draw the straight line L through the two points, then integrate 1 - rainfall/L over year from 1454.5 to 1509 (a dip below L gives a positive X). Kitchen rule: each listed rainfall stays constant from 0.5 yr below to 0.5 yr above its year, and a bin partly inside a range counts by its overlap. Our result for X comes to 3.3 yr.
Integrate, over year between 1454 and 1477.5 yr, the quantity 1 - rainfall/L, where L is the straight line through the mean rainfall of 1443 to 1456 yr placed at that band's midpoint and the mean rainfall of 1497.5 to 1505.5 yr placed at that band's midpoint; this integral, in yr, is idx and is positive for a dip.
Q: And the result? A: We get -1.25 yr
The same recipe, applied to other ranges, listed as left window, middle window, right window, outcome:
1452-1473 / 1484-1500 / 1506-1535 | 1.7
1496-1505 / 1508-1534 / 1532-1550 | -3.0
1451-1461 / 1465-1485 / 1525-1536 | 0.9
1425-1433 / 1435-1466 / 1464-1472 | -0.1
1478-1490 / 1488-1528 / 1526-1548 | -2.3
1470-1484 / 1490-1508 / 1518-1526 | 1.3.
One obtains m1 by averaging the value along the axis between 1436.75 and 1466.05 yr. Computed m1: 2.34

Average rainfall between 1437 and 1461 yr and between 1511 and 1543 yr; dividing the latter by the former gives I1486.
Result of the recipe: 1.2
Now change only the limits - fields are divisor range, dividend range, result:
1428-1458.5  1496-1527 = 1.21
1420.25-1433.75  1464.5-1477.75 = 1.09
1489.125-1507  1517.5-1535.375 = 1.17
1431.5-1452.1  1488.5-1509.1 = 1.09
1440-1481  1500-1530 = 1.18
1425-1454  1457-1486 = 1.09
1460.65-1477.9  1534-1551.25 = 1.09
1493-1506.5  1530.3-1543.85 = 1.15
